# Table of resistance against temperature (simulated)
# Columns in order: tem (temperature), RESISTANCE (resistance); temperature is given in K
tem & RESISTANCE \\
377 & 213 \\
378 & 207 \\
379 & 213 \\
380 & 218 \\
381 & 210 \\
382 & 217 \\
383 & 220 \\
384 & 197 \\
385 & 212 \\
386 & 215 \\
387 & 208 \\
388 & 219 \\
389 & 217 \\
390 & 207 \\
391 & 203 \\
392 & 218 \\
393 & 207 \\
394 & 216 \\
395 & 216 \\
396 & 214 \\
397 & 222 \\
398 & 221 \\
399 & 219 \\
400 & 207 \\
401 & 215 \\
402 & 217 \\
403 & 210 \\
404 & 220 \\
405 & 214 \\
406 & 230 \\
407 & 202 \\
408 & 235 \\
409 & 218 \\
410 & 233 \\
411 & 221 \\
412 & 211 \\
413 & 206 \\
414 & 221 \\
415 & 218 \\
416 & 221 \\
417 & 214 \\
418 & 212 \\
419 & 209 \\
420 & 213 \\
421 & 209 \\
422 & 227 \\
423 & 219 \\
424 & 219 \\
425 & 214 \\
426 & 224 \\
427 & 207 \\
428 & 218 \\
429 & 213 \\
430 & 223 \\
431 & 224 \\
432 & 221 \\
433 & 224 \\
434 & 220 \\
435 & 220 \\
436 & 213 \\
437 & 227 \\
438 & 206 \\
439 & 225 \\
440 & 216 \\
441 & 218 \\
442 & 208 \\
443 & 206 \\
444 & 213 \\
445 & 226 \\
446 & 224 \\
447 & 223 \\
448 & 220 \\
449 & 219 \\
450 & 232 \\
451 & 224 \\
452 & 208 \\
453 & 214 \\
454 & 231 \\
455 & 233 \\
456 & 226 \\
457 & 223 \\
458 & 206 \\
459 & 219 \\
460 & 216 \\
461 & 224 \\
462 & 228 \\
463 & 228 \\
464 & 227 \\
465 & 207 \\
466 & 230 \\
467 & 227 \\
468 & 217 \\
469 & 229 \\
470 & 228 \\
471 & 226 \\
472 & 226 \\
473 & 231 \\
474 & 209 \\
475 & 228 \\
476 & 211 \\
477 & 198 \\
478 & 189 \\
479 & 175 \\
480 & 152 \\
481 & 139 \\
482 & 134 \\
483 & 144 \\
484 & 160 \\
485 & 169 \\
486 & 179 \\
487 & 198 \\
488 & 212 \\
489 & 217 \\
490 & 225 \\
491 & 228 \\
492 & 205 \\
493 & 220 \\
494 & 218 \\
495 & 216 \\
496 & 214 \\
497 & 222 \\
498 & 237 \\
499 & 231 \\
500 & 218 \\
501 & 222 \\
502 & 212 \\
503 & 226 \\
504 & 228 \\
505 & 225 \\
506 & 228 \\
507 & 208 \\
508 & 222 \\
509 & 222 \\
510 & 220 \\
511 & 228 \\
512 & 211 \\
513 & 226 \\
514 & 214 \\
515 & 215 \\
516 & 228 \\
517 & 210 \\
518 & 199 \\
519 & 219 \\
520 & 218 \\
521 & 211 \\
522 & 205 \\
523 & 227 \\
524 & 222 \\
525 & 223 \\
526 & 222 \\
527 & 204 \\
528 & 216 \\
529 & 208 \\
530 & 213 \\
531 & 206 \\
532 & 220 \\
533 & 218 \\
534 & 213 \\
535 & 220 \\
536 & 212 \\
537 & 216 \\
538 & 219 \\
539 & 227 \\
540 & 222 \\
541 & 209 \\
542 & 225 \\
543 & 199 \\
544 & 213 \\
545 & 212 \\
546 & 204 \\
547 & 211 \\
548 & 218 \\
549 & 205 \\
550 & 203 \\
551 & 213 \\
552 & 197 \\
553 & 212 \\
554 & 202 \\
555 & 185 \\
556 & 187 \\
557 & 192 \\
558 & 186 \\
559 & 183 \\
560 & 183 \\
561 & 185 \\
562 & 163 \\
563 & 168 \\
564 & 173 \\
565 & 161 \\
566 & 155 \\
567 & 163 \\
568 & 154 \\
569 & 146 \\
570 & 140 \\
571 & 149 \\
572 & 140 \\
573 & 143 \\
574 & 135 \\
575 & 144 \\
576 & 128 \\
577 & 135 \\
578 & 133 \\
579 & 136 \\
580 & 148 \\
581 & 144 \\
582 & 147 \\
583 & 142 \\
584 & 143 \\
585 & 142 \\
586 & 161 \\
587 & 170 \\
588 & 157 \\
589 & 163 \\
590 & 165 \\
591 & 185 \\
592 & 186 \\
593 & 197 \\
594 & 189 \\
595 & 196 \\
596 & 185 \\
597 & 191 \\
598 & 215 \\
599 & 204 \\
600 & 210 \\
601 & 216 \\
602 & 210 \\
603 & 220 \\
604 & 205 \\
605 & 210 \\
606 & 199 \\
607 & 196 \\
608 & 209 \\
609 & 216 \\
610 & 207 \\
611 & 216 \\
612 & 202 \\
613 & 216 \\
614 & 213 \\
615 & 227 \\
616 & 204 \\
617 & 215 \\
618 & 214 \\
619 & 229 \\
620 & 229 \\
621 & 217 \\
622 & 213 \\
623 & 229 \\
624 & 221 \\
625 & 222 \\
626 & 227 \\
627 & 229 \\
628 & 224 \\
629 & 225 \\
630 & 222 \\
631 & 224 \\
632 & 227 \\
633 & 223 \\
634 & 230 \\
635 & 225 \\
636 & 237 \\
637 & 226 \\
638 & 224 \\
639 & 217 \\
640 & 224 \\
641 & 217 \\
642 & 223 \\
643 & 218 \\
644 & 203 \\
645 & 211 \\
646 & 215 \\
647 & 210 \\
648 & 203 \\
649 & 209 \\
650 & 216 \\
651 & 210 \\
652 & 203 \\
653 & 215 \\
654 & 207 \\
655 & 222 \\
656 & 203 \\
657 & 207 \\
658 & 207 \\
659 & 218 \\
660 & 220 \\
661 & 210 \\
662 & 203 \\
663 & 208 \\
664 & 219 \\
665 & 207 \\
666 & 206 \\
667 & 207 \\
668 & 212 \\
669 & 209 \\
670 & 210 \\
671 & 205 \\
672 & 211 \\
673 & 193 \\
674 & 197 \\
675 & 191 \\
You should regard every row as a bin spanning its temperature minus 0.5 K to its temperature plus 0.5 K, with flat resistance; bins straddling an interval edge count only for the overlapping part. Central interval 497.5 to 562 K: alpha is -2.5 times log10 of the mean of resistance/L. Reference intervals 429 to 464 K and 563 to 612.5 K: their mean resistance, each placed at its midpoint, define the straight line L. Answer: -0.11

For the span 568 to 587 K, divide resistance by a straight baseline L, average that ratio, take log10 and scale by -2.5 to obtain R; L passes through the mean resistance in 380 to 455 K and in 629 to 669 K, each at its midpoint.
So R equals 0.45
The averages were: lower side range 217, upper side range 215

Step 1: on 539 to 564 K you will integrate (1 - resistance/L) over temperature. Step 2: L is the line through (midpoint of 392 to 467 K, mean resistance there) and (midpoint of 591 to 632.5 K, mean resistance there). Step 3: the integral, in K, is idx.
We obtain 1.8 K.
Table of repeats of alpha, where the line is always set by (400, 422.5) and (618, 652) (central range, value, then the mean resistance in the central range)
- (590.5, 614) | 0.082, 204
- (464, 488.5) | 0.108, 197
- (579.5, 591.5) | 0.374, 156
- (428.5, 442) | -0.008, 219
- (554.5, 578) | 0.340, 160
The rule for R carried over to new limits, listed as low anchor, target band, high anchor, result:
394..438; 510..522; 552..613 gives -0.12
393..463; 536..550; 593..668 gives 0.01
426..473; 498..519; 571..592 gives -0.17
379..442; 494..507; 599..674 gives -0.03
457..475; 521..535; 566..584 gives -0.21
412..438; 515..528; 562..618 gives -0.12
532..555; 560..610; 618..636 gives 0.26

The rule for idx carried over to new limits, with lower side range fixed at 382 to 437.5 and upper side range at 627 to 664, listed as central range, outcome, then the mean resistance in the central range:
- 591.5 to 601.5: 0.8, 199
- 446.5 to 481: 0.1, 216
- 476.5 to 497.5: 2.5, 191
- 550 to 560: 1.0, 195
